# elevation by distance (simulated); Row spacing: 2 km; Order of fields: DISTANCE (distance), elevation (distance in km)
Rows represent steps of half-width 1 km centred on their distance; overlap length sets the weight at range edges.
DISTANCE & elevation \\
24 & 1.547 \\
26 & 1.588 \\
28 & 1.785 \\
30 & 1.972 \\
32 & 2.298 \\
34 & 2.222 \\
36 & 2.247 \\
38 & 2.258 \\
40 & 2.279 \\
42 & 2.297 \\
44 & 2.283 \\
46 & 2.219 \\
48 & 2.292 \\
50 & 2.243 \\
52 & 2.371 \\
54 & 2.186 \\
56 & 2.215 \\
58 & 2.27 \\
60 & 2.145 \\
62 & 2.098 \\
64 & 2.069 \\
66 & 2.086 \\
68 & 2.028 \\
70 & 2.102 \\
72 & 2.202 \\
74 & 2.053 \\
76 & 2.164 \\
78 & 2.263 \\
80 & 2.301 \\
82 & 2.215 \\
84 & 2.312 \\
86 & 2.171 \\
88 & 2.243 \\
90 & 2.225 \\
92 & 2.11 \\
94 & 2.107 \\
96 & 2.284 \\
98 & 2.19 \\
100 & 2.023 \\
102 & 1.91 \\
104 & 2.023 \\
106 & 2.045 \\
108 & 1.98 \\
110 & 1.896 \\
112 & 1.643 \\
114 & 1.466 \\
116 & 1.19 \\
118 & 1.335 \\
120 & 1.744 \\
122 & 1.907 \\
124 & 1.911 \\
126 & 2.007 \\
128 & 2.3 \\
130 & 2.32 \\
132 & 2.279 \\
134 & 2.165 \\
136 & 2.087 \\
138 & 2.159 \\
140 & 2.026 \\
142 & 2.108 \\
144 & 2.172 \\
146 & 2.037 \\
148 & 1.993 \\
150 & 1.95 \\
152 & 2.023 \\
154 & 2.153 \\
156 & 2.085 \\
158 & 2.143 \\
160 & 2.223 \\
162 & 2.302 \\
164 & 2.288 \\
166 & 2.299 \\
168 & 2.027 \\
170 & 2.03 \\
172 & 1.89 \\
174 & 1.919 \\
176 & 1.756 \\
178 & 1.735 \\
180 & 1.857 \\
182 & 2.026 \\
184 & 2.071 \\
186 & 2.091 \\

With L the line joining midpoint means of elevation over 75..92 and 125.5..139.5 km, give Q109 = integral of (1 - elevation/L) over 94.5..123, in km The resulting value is 4.8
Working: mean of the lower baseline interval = 2.23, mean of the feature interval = 1.84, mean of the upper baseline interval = 2.19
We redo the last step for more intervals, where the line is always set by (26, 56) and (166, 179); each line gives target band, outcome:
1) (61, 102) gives -0.9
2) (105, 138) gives 2.0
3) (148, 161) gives -0.8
